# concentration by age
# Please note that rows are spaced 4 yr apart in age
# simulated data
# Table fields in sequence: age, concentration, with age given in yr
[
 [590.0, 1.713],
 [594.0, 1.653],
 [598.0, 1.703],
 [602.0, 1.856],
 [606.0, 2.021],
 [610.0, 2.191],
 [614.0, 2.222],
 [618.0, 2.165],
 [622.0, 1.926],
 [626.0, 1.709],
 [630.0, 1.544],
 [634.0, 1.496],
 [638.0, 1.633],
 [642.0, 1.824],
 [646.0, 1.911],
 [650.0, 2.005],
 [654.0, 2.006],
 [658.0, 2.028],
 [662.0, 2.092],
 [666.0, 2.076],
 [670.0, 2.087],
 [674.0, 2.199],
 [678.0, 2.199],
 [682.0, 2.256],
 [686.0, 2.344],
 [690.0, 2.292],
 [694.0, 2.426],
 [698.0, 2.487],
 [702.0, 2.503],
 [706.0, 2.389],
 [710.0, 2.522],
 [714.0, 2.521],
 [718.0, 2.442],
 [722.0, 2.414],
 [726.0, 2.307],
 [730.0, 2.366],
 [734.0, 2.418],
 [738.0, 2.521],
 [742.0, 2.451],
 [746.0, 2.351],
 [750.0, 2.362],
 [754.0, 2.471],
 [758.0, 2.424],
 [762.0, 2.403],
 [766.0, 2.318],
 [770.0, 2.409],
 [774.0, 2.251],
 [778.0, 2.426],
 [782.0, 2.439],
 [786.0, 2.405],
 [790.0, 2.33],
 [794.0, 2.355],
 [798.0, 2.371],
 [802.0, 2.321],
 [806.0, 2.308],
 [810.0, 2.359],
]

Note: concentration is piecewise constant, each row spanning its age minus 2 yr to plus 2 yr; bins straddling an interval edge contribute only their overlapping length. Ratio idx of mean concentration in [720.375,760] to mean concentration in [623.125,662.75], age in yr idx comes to 1.32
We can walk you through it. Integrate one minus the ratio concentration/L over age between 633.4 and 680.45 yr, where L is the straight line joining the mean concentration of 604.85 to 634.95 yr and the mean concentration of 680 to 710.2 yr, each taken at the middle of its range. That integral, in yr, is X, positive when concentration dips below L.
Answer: 3.9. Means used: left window 1.92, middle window 1.98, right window 2.4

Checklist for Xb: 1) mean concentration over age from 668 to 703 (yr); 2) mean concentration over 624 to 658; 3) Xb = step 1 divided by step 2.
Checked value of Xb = 1.3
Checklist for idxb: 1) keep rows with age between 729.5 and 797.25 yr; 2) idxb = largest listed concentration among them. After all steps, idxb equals 2.521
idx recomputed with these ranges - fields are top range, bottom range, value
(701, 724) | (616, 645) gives 1.40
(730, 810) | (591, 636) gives 1.28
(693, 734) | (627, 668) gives 1.31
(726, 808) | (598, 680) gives 1.22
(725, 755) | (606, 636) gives 1.27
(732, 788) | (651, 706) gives 1.08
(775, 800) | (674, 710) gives 1.01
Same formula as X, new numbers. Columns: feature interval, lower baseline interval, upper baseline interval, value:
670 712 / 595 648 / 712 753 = -2.7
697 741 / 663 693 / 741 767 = -2.5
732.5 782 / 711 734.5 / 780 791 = 0.1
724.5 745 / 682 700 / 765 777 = -0.5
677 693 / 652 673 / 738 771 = -1.0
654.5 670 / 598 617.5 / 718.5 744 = 1.0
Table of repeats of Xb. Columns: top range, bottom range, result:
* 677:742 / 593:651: 1.29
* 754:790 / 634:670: 1.24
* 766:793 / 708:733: 0.98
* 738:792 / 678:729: 1.00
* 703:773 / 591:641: 1.31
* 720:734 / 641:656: 1.22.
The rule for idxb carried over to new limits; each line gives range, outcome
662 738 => 2.522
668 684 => 2.256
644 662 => 2.092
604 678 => 2.222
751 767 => 2.471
